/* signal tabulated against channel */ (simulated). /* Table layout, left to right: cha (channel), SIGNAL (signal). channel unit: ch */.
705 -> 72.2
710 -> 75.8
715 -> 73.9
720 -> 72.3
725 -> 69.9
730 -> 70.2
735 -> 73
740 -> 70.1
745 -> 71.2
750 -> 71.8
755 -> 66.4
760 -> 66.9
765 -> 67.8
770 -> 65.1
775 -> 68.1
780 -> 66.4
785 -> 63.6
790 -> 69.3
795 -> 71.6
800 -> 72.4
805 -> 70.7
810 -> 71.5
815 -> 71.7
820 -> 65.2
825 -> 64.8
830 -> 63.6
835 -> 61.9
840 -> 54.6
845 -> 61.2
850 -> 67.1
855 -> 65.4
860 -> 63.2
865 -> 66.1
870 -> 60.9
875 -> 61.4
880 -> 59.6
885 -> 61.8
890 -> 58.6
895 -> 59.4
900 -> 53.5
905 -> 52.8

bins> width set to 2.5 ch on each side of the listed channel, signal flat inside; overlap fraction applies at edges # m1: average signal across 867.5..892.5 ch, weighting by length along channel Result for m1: 60.5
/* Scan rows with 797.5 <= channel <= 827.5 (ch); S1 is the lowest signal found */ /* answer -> 64.8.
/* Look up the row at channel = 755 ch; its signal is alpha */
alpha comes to 66.4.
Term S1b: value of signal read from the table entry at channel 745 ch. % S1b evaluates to 71.2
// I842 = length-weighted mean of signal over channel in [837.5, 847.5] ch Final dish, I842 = 57.9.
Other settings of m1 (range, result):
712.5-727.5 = 72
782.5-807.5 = 69.5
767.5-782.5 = 66.5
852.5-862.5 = 64.3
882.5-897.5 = 59.9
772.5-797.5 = 67.8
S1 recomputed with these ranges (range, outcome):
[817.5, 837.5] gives 61.9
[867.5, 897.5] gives 58.6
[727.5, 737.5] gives 70.2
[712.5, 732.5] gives 69.9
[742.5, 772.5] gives 65.1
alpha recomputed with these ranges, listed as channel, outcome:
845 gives 61.2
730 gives 70.2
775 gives 68.1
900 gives 53.5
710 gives 75.8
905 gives 52.8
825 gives 64.8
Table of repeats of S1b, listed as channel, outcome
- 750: 71.8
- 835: 61.9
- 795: 71.6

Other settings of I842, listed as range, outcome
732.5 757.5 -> 70.5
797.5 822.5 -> 70.3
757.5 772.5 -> 66.6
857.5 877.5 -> 62.9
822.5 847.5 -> 61.2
